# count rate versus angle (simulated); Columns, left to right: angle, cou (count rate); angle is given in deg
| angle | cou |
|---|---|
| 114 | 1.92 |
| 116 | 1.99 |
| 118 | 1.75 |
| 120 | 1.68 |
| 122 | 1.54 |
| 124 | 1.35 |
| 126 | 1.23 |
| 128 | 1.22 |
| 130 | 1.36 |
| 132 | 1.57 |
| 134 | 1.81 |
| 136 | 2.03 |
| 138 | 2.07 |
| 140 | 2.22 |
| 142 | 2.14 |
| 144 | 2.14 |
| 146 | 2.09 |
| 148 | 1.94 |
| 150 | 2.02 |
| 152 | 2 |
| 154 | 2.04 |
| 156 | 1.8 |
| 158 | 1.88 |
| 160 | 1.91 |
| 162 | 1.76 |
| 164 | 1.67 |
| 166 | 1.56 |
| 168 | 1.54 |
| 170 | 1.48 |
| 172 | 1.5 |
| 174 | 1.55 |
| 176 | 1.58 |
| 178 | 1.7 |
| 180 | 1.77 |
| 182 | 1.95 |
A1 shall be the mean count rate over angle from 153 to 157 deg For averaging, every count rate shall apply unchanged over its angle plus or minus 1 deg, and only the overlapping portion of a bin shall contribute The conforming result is 1.92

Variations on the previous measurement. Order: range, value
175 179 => 1.64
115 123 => 1.74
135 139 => 2.05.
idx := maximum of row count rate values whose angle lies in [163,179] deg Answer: 1.7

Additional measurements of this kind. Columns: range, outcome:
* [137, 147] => 2.22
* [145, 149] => 2.09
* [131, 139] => 2.07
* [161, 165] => 1.76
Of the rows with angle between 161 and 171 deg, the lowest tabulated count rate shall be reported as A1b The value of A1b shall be 1.48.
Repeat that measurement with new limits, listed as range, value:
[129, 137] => 1.36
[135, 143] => 2.03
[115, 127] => 1.23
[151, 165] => 1.67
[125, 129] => 1.22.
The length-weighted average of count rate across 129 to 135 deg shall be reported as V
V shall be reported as 1.58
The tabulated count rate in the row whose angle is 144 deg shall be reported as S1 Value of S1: 2.14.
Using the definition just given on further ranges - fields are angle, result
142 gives 2.14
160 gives 1.91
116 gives 1.99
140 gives 2.22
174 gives 1.55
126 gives 1.23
